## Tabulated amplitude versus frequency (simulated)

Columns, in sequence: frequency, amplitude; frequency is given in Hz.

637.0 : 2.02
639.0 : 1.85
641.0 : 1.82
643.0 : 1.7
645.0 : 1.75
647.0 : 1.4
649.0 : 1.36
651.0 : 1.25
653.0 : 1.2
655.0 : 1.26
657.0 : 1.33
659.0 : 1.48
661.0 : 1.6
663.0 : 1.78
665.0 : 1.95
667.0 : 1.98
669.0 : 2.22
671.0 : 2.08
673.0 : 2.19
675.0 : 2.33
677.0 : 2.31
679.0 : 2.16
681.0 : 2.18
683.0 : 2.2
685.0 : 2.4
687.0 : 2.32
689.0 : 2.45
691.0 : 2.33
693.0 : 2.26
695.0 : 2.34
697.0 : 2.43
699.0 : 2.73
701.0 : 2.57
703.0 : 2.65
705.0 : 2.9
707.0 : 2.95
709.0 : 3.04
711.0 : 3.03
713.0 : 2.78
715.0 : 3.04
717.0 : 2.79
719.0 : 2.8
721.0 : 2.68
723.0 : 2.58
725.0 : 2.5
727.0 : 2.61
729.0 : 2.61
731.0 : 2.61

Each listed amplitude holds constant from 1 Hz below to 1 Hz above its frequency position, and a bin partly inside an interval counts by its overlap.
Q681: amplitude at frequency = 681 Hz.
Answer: 2.18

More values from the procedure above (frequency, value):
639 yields 1.85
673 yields 2.19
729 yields 2.61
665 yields 1.95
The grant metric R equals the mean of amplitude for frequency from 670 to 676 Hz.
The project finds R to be 2.2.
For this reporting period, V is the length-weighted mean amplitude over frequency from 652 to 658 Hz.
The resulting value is 1.26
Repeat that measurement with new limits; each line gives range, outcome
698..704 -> 2.65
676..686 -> 2.25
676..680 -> 2.24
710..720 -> 2.89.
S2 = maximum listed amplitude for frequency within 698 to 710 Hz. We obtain 3.04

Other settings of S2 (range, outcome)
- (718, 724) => 2.8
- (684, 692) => 2.45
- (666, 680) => 2.33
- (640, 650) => 1.82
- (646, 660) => 1.48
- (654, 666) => 1.95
